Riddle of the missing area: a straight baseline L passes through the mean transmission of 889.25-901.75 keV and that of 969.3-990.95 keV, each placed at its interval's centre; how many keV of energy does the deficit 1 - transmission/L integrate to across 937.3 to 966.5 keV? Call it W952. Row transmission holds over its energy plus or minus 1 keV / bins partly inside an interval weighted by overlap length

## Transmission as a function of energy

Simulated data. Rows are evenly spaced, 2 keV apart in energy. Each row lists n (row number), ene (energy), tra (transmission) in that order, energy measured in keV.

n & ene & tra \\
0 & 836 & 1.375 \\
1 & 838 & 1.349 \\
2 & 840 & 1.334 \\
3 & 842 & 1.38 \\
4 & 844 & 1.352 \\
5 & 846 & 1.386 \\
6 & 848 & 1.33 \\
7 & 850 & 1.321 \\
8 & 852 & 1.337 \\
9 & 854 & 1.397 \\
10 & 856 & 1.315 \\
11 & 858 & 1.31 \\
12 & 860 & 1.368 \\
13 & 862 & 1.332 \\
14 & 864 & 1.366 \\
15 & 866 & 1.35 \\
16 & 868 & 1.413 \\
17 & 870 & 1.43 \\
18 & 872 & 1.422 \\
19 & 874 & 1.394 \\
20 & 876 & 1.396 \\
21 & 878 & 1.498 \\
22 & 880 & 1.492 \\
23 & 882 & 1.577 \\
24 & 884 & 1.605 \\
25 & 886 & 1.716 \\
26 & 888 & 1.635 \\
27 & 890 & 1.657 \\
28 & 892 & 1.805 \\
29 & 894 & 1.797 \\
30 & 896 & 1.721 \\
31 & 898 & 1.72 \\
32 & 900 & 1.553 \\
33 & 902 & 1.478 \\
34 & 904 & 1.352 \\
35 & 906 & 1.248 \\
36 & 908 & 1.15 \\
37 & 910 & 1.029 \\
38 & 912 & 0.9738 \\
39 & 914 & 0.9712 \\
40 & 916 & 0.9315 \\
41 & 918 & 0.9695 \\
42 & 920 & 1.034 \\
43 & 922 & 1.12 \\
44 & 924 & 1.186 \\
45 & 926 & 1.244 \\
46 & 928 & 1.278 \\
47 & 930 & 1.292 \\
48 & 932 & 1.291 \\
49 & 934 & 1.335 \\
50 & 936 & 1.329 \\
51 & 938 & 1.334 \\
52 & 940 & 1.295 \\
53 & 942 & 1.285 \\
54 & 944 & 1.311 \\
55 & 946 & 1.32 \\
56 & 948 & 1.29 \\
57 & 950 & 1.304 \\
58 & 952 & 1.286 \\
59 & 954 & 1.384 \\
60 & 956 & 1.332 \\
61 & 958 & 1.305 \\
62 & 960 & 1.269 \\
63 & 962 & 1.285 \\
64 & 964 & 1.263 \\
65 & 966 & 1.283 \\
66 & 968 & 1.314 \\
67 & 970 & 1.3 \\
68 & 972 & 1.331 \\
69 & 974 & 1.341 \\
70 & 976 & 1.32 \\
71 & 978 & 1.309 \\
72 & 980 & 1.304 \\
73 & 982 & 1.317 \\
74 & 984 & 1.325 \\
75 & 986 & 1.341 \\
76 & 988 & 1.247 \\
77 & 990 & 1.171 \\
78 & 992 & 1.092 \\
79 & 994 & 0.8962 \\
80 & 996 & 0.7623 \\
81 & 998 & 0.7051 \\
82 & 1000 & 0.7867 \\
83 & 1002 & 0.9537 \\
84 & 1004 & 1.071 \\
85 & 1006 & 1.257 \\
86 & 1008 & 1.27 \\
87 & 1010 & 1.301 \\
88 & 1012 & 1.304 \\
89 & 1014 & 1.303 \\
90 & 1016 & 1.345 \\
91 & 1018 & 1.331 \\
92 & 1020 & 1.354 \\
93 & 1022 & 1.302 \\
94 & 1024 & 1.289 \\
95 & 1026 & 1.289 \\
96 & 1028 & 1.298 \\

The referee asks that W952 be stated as 2.6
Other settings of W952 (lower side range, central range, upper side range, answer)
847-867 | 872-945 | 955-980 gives -2.0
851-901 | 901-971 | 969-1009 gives 3.9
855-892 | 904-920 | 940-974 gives 3.9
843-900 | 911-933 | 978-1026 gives 4.0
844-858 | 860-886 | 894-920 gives -2.6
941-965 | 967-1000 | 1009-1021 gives 3.3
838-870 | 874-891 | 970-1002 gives -3.3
